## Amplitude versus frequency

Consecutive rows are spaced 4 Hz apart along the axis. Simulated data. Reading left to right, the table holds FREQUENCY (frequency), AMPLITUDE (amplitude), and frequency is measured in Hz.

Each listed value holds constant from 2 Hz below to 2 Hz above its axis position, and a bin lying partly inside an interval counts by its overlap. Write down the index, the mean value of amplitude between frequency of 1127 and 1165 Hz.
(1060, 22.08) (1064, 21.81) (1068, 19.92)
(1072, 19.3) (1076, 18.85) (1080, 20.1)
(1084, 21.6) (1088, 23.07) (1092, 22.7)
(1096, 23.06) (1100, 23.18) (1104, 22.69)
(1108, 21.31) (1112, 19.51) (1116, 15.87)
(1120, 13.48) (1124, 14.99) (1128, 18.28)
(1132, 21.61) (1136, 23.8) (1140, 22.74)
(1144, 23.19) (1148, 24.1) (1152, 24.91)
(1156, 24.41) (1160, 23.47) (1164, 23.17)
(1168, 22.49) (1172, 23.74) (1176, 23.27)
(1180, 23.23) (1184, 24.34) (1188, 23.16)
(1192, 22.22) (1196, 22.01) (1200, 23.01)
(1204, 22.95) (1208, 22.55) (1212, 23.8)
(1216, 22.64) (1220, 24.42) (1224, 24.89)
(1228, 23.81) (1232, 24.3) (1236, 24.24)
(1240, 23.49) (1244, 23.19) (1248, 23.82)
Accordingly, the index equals 23.1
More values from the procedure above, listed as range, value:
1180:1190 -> 23.6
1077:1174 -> 21.5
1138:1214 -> 23.3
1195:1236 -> 23.5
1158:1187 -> 23.4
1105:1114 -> 20.7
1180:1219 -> 23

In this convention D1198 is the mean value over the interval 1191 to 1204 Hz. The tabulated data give 22.5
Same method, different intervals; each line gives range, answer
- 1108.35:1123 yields 16.8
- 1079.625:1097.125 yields 22.2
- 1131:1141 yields 22.8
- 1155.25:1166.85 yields 23.5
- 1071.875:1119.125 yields 20.8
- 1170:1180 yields 23.4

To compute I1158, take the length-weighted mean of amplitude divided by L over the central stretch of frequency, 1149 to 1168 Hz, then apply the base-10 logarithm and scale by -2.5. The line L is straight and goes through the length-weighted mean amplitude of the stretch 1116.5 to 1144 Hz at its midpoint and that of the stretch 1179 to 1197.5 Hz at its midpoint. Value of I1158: -0.13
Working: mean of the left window 19.3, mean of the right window 23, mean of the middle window 23.8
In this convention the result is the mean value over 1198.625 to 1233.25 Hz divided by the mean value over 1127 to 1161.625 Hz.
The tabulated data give 1.0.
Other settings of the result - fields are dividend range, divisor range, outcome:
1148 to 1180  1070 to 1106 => 1.09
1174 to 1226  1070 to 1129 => 1.17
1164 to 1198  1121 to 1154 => 1.08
